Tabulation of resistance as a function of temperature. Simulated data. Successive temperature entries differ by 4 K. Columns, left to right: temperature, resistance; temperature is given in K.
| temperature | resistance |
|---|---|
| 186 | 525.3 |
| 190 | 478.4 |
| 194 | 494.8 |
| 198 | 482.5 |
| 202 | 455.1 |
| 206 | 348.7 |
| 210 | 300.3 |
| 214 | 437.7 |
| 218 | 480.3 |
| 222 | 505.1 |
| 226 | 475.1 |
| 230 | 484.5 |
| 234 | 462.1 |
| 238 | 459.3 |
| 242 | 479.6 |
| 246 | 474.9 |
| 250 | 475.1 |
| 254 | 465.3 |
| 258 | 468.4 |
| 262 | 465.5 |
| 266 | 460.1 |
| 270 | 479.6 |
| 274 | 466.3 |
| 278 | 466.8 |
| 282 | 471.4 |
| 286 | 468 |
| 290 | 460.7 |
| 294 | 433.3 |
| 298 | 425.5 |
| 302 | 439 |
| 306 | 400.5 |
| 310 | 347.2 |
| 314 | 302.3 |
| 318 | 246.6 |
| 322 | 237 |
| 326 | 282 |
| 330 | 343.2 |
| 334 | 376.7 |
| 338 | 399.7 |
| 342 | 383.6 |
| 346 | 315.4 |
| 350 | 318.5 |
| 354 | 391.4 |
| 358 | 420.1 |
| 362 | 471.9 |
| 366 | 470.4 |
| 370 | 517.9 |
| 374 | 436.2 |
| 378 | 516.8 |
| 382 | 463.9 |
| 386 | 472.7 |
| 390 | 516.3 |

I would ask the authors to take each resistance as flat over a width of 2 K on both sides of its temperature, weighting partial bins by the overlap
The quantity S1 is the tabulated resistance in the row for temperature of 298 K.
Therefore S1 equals 425.5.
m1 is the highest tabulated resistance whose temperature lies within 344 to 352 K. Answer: 318.5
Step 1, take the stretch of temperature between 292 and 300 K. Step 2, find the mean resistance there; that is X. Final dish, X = 429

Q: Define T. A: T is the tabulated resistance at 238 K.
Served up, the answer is 459.3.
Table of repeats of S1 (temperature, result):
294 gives 433.3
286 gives 468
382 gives 463.9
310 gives 347.2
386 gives 472.7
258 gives 468.4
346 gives 315.4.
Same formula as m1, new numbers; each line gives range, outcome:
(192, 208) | 494.8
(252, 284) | 479.6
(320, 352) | 399.7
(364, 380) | 517.9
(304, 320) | 400.5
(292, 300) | 433.3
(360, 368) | 471.9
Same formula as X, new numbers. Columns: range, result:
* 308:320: 299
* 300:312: 396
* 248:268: 467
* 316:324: 242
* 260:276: 468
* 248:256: 470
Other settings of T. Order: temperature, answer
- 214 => 437.7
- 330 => 343.2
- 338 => 399.7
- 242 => 479.6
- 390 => 516.3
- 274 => 466.3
